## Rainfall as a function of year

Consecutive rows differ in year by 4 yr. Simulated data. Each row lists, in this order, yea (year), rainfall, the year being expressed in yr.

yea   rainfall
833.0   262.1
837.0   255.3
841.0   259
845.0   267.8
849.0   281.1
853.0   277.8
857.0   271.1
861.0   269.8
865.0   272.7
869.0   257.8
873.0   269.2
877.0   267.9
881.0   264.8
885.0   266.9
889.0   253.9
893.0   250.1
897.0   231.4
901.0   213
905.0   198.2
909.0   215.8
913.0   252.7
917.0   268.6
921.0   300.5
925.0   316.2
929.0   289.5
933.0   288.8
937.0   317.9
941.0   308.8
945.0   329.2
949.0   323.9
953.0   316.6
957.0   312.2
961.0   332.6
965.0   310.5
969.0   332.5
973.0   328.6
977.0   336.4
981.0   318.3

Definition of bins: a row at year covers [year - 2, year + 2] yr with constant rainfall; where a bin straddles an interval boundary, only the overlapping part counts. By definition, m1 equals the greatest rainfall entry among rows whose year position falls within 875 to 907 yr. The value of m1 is 267.9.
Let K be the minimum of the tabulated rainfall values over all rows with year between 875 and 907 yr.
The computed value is 198.2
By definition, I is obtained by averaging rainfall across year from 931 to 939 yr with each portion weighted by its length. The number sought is 303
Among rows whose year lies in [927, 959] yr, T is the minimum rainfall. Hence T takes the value 288.8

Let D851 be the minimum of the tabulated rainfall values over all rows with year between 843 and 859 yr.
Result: 267.8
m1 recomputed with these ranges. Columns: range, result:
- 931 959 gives 329.2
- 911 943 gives 317.9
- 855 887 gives 272.7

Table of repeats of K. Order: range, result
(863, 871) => 257.8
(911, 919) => 252.7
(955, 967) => 310.5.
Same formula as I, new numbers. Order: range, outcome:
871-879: 269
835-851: 266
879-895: 259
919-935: 299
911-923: 274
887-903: 237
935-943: 313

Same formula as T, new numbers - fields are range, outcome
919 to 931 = 289.5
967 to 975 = 328.6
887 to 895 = 250.1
